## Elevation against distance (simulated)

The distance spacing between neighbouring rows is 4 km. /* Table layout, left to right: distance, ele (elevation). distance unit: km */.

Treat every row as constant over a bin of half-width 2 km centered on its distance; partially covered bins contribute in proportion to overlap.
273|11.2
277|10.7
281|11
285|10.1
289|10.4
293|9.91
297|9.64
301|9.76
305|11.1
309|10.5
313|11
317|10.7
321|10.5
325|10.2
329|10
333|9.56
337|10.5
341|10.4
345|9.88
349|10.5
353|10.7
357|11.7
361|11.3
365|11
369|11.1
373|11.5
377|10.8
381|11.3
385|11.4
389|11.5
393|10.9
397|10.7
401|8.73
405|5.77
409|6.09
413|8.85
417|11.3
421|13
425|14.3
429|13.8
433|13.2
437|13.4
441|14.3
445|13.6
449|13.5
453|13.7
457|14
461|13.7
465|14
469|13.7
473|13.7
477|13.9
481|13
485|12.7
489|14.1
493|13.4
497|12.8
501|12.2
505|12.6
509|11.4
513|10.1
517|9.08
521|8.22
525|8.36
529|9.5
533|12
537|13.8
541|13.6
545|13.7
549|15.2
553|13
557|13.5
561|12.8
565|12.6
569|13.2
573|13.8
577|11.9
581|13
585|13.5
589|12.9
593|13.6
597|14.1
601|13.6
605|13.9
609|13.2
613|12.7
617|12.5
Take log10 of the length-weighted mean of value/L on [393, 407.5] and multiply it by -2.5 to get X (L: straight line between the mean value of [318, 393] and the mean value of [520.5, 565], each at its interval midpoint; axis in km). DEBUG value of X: 0.27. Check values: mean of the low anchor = 10.8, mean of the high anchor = 12.3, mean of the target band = 8.67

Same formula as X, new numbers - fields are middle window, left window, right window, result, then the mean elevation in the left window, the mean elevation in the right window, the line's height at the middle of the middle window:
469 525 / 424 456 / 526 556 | 0.11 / 13.7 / 12.8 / 13.2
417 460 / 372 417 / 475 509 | -0.20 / 9.81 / 13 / 11.2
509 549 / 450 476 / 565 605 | 0.21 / 13.8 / 13.3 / 13.5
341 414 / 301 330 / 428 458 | 0.17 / 10.5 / 13.7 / 12.1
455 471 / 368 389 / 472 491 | -0.06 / 11.3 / 13.5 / 13.1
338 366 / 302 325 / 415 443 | 0.08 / 10.7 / 13.3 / 11.6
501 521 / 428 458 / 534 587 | 0.25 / 13.7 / 13.3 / 13.5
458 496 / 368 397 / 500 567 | -0.17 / 11.2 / 11.9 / 11.6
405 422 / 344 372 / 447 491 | 0.32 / 10.9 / 13.6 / 12.3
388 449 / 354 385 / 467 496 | 0.08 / 11.2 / 13.5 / 12.2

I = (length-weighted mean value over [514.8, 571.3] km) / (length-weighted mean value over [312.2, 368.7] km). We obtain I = 1.14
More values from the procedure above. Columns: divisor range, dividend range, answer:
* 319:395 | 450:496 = 1.26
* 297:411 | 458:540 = 1.18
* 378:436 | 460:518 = 1.18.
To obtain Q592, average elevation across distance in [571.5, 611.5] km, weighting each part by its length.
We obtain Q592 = 13.3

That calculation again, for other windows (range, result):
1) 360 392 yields 11.2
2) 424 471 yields 13.8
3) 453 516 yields 13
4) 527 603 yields 13.1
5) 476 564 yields 12.2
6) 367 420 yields 10.1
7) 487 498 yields 13.5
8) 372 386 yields 11.2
